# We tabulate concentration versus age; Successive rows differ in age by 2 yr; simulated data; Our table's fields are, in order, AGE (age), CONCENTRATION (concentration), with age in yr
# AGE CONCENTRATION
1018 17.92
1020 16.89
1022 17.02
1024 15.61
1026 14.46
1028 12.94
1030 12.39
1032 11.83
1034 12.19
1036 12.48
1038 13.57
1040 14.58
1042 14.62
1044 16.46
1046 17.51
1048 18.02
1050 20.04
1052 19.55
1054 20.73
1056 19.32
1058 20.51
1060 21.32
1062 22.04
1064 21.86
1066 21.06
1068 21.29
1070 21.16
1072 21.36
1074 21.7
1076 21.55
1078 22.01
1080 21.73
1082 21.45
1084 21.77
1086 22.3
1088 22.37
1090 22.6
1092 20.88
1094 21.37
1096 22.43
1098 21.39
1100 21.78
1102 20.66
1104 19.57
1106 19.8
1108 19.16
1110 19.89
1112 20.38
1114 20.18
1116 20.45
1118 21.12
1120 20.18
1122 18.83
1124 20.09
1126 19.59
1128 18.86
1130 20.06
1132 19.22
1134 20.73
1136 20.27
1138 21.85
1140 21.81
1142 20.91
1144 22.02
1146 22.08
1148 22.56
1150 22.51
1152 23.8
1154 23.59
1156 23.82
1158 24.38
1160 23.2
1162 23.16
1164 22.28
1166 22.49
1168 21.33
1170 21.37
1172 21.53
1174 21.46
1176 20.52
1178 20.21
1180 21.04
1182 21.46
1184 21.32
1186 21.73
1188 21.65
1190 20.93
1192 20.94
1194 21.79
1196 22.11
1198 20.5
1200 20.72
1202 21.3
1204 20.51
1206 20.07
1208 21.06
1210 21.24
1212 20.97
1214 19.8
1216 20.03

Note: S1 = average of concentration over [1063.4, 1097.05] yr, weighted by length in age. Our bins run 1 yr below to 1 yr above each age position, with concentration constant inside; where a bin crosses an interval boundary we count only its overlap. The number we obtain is 21.7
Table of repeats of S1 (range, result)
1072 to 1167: 21.4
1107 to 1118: 20.1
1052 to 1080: 21.2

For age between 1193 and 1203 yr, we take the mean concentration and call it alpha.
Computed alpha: 21.3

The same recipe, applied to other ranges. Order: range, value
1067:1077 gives 21.4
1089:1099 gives 21.7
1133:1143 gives 21.1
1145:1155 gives 22.9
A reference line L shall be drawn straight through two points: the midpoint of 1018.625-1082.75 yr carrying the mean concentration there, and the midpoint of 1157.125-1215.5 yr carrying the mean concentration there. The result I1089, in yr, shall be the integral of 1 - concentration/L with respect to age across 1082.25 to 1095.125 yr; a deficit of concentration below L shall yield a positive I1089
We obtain -1.9 yr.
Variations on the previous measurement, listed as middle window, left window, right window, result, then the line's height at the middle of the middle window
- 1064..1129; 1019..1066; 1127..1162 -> -4.88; 19.5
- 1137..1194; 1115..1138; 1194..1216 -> -4.38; 20.4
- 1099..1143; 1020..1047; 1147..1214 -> -3.56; 18.7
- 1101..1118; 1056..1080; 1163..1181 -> 1.02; 21.4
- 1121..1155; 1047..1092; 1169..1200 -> 0.15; 21.2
